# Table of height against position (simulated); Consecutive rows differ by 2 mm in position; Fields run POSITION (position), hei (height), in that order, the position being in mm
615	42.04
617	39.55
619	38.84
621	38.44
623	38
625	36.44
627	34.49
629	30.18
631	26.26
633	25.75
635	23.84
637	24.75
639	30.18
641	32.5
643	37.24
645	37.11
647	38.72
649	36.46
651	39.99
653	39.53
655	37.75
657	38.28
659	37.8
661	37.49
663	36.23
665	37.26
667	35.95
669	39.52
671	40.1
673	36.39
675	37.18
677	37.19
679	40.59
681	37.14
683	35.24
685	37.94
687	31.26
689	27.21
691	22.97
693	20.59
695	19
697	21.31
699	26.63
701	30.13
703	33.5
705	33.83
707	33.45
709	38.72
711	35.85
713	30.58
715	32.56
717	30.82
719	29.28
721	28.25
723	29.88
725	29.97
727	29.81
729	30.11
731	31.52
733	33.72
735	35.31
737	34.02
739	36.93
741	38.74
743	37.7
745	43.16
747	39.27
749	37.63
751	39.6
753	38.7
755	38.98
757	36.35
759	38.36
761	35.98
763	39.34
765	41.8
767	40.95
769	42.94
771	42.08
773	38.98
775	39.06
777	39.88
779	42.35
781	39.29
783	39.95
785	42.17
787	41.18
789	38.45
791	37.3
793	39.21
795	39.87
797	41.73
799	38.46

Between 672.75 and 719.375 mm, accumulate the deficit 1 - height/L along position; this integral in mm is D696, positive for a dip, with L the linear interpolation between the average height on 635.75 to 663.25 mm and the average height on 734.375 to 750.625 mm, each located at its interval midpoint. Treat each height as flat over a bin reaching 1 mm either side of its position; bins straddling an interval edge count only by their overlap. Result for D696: 6.7 mm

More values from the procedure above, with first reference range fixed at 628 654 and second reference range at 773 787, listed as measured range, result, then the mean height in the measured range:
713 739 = 4.1 mm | 31.5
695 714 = 2.8 mm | 30.9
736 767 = 0.2 mm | 38.5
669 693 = 0.2 mm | 34.4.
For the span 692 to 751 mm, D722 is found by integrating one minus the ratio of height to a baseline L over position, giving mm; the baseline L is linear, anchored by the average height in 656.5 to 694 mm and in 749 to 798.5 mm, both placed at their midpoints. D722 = 7.97 mm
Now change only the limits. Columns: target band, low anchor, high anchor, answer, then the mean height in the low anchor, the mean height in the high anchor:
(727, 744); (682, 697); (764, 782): 0.16 mm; 27.3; 40.8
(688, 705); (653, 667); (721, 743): 4.59 mm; 37.5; 33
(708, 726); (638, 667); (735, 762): 2.80 mm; 36.9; 38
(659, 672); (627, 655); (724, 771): -1.54 mm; 32.8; 37.1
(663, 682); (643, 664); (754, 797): 0.18 mm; 37.9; 39.8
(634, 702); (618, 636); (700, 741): -2.22 mm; 32.5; 32.6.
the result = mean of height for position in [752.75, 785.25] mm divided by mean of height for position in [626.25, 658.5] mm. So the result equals 1.2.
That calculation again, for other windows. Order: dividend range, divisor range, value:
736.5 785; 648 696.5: 1.13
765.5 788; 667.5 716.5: 1.26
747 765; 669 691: 1.08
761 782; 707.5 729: 1.28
